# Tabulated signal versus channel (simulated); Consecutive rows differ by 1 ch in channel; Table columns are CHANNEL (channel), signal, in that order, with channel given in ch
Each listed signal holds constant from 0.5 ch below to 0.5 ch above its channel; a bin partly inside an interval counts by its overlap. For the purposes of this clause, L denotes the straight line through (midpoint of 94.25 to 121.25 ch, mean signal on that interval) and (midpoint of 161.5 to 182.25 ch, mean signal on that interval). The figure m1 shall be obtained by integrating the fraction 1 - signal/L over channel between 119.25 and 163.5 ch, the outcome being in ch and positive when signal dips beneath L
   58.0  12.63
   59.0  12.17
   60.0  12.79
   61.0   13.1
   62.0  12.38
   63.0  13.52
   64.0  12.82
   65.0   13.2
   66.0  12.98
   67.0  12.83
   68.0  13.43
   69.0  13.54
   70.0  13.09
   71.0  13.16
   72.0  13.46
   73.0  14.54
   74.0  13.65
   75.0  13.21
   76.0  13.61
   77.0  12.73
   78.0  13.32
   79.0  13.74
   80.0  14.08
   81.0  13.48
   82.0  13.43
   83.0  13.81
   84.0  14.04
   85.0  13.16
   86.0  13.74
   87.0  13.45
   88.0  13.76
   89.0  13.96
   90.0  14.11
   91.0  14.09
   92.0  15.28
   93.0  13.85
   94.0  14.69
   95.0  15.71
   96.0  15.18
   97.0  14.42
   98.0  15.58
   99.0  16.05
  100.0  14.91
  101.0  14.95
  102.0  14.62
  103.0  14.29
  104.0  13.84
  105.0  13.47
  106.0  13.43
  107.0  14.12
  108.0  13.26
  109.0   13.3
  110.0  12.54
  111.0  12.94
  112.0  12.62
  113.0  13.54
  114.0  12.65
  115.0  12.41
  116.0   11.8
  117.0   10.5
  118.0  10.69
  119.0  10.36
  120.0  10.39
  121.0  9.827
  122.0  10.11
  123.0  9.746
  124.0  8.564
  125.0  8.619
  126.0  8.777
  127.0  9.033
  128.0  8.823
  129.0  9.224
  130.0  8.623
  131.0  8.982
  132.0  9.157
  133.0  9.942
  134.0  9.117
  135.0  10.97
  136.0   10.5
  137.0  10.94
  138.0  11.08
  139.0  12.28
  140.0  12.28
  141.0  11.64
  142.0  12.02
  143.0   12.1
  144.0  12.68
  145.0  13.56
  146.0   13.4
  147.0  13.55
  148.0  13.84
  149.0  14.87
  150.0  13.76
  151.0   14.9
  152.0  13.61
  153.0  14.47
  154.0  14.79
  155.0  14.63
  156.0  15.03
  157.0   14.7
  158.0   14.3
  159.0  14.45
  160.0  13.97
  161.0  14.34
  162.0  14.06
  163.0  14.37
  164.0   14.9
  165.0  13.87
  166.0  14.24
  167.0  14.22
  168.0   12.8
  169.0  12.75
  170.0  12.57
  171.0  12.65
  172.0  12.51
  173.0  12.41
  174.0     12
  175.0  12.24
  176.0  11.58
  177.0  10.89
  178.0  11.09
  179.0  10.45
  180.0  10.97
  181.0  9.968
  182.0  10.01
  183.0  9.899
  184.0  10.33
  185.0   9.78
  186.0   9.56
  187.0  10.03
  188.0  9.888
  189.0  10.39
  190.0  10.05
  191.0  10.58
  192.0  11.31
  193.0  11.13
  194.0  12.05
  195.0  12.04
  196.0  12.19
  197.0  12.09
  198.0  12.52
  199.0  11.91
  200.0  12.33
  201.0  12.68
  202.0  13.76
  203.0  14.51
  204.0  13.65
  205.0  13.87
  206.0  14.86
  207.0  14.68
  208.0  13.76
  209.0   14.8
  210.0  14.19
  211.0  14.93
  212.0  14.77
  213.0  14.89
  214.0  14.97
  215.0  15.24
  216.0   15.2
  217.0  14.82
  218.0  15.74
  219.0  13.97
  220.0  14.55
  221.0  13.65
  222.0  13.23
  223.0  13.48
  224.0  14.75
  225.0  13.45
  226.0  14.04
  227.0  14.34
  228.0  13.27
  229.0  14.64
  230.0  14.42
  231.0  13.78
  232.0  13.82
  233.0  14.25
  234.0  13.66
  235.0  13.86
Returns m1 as 3.0 ch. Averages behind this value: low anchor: 13.3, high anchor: 12.4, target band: 11.9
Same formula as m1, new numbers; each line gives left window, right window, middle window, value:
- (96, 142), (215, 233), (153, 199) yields 2.72 ch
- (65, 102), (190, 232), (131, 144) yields 2.67 ch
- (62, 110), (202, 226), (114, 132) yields 5.35 ch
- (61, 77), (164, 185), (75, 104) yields -2.66 ch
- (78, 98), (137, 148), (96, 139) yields 5.13 ch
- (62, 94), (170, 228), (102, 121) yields 1.12 ch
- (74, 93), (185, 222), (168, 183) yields 1.87 ch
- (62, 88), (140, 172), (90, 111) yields -1.27 ch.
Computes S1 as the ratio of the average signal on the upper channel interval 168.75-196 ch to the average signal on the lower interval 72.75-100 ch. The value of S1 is 0.79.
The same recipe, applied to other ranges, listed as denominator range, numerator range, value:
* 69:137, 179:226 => 1.02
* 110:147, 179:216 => 1.14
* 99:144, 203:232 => 1.25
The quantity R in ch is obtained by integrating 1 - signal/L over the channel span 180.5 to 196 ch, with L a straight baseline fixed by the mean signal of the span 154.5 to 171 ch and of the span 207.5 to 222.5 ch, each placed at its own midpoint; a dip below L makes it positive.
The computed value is 4.1 ch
